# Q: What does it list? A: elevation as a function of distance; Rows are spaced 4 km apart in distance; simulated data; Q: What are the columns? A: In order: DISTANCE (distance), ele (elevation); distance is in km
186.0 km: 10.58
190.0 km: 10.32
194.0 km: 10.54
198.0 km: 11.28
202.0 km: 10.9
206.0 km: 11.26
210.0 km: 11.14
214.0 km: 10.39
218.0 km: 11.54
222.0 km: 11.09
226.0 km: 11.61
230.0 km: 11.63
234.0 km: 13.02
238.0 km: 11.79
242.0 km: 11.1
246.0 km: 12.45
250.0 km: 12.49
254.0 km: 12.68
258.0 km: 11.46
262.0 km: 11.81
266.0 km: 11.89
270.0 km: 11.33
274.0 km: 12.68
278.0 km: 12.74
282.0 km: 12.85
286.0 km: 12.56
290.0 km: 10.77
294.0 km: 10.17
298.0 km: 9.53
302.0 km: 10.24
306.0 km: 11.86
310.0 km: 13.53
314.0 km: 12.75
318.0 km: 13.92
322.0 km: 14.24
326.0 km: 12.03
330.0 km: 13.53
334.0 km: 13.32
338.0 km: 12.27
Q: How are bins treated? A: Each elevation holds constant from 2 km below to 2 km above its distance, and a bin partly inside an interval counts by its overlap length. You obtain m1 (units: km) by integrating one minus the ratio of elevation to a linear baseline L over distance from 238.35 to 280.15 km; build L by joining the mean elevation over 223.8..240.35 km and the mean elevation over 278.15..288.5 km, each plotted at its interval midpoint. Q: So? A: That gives 0.9 km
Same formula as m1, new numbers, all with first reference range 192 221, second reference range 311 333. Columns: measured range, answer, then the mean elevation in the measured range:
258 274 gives 0.5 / 11.8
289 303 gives 2.9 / 10.1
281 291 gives 0.4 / 12.1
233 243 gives -0.3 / 12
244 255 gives -0.6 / 12.5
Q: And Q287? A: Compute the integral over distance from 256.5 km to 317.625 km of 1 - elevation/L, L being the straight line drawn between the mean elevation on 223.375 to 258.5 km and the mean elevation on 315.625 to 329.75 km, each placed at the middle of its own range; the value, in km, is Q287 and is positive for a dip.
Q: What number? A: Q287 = 4.7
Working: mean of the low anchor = 12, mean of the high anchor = 13.4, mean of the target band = 11.8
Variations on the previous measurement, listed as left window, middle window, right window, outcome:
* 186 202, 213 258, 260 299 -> -2.5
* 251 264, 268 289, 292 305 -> -2.5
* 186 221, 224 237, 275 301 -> -1.2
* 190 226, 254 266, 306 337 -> 0.2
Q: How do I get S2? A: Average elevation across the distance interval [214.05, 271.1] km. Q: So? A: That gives 11.8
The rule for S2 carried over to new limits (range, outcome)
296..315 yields 11.5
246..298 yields 11.9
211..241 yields 11.6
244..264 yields 12.2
